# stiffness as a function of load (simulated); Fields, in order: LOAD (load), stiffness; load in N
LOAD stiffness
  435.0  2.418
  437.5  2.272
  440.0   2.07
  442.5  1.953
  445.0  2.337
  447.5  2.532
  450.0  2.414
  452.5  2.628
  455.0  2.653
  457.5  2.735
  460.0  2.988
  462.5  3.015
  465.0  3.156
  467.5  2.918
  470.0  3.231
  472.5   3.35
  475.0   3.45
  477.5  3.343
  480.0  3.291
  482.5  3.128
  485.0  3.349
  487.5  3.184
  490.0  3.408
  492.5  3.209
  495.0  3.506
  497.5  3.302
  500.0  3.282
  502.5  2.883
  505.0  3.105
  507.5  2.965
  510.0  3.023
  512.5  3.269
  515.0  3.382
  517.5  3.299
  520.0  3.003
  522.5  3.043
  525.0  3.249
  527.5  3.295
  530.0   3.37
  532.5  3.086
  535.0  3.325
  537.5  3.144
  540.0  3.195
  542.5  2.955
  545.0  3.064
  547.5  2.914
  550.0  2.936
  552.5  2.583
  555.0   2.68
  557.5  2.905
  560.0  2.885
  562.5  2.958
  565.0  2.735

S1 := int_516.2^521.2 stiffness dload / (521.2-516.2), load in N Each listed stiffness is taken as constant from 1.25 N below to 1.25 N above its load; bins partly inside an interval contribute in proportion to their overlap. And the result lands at 3.15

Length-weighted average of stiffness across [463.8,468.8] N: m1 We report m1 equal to 3.04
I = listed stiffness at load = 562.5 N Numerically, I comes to 2.958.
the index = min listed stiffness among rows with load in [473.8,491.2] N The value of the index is 3.128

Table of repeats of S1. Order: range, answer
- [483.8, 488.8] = 3.27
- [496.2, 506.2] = 3.15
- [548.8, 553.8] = 2.76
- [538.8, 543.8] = 3.07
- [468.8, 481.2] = 3.33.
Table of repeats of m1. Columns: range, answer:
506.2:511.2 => 2.99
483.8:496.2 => 3.33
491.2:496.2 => 3.36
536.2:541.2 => 3.17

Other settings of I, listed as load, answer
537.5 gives 3.144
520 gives 3.003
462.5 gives 3.015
